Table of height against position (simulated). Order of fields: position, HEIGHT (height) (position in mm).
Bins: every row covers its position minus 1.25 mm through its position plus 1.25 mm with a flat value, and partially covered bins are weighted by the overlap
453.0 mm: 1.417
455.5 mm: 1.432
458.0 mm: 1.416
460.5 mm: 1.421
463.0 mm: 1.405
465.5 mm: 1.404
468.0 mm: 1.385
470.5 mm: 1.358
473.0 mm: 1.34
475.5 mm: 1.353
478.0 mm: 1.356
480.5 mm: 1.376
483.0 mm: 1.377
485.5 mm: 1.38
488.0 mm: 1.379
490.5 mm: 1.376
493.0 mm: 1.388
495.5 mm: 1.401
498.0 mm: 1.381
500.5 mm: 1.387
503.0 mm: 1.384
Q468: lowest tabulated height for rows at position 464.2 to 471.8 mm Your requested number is 1.358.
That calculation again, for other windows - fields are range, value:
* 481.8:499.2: 1.376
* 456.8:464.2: 1.405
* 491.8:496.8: 1.388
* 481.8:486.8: 1.377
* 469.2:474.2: 1.34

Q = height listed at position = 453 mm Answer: 1.417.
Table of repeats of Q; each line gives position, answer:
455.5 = 1.432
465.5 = 1.404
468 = 1.385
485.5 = 1.38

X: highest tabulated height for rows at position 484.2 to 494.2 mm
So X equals 1.388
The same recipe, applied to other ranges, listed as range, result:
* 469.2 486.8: 1.38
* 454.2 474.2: 1.432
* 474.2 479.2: 1.356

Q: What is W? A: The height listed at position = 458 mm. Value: 1.416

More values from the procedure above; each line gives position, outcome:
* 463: 1.405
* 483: 1.377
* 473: 1.34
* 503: 1.384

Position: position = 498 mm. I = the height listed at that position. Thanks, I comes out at 1.381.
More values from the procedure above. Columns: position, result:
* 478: 1.356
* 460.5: 1.421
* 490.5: 1.376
